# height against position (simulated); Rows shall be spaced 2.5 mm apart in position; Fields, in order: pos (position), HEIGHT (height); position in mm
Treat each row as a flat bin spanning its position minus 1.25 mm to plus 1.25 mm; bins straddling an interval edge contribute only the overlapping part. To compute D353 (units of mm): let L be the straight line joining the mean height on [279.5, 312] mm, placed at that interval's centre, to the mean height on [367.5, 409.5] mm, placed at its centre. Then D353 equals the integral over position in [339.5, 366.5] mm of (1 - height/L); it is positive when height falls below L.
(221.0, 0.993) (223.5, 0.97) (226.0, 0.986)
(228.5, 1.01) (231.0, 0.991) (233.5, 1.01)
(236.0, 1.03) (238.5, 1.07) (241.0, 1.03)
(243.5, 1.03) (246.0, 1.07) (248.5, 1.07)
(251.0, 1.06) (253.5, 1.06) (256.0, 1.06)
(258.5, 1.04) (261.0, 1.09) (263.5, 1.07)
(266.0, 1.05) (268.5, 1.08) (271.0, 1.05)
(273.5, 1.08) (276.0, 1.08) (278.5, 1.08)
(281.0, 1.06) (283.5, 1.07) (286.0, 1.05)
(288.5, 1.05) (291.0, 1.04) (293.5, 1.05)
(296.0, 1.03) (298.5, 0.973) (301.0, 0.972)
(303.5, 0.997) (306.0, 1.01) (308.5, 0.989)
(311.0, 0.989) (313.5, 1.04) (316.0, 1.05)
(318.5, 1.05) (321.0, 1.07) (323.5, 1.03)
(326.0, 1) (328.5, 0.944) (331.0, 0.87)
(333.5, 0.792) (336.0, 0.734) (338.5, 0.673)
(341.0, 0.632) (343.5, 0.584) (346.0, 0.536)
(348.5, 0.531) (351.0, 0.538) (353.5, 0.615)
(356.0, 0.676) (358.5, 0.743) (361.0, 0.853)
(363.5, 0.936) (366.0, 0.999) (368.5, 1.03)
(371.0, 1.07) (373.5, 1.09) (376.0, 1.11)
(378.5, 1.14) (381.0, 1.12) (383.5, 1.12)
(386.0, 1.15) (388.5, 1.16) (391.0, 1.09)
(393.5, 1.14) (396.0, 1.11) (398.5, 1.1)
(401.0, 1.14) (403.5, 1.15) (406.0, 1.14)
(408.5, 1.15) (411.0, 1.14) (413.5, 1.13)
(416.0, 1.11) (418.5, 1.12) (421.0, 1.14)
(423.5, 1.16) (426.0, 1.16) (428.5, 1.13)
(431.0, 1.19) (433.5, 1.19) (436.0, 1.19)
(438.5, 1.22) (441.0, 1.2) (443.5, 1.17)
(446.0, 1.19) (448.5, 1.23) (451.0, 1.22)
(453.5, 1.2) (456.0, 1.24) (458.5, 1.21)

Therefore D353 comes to 9.90 mm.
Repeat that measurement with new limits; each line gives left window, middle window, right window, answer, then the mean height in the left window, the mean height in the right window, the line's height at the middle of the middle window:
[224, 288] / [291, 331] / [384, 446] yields 2.8 mm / 1.05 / 1.15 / 1.08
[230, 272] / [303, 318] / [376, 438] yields 1.0 mm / 1.05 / 1.14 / 1.09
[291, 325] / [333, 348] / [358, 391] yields 5.6 mm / 1.02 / 1.05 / 1.03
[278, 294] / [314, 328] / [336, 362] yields -3.6 mm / 1.06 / 0.641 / 0.825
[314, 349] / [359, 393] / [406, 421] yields -2.2 mm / 0.832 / 1.13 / 0.995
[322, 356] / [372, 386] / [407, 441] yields -2.8 mm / 0.73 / 1.16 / 0.931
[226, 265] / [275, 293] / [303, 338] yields -1.1 mm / 1.04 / 0.962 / 1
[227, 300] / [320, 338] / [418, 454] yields 3.1 mm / 1.05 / 1.18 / 1.1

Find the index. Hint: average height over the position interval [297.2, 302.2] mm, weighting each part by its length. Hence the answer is 0.973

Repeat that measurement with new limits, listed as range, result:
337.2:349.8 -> 0.592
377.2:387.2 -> 1.13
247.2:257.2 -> 1.06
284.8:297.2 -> 1.04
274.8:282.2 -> 1.07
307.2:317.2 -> 1.02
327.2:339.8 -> 0.803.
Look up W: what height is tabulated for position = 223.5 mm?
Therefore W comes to 0.97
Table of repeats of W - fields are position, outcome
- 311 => 0.989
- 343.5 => 0.584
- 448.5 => 1.23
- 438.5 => 1.22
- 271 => 1.05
